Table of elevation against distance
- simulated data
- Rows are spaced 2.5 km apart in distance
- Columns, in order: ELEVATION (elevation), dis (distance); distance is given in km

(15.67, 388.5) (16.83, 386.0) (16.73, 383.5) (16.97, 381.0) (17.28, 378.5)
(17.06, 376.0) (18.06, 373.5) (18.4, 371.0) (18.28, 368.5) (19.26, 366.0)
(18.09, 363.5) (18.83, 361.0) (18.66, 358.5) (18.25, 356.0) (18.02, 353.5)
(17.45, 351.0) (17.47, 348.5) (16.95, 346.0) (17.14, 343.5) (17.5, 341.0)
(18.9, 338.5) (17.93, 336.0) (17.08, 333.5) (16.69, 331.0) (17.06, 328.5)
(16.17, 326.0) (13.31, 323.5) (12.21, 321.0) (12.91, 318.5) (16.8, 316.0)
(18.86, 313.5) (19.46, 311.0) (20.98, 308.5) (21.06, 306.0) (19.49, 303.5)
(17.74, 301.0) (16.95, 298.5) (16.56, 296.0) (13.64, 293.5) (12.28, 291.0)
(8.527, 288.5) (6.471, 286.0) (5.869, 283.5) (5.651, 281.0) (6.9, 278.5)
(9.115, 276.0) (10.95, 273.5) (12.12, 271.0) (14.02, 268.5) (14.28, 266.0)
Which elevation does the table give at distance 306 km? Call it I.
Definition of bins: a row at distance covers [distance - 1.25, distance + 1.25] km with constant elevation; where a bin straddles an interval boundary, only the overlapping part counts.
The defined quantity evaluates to 21.06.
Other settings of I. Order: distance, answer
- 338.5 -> 18.9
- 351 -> 17.45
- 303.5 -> 19.49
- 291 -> 12.28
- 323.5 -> 13.31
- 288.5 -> 8.527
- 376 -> 17.06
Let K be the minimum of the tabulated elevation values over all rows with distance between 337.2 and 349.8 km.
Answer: 16.95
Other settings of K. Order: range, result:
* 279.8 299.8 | 5.651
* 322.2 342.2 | 13.31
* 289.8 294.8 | 12.28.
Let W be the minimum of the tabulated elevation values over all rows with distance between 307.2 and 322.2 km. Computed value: 12.21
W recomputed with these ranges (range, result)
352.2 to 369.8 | 18.02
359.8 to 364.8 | 18.09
